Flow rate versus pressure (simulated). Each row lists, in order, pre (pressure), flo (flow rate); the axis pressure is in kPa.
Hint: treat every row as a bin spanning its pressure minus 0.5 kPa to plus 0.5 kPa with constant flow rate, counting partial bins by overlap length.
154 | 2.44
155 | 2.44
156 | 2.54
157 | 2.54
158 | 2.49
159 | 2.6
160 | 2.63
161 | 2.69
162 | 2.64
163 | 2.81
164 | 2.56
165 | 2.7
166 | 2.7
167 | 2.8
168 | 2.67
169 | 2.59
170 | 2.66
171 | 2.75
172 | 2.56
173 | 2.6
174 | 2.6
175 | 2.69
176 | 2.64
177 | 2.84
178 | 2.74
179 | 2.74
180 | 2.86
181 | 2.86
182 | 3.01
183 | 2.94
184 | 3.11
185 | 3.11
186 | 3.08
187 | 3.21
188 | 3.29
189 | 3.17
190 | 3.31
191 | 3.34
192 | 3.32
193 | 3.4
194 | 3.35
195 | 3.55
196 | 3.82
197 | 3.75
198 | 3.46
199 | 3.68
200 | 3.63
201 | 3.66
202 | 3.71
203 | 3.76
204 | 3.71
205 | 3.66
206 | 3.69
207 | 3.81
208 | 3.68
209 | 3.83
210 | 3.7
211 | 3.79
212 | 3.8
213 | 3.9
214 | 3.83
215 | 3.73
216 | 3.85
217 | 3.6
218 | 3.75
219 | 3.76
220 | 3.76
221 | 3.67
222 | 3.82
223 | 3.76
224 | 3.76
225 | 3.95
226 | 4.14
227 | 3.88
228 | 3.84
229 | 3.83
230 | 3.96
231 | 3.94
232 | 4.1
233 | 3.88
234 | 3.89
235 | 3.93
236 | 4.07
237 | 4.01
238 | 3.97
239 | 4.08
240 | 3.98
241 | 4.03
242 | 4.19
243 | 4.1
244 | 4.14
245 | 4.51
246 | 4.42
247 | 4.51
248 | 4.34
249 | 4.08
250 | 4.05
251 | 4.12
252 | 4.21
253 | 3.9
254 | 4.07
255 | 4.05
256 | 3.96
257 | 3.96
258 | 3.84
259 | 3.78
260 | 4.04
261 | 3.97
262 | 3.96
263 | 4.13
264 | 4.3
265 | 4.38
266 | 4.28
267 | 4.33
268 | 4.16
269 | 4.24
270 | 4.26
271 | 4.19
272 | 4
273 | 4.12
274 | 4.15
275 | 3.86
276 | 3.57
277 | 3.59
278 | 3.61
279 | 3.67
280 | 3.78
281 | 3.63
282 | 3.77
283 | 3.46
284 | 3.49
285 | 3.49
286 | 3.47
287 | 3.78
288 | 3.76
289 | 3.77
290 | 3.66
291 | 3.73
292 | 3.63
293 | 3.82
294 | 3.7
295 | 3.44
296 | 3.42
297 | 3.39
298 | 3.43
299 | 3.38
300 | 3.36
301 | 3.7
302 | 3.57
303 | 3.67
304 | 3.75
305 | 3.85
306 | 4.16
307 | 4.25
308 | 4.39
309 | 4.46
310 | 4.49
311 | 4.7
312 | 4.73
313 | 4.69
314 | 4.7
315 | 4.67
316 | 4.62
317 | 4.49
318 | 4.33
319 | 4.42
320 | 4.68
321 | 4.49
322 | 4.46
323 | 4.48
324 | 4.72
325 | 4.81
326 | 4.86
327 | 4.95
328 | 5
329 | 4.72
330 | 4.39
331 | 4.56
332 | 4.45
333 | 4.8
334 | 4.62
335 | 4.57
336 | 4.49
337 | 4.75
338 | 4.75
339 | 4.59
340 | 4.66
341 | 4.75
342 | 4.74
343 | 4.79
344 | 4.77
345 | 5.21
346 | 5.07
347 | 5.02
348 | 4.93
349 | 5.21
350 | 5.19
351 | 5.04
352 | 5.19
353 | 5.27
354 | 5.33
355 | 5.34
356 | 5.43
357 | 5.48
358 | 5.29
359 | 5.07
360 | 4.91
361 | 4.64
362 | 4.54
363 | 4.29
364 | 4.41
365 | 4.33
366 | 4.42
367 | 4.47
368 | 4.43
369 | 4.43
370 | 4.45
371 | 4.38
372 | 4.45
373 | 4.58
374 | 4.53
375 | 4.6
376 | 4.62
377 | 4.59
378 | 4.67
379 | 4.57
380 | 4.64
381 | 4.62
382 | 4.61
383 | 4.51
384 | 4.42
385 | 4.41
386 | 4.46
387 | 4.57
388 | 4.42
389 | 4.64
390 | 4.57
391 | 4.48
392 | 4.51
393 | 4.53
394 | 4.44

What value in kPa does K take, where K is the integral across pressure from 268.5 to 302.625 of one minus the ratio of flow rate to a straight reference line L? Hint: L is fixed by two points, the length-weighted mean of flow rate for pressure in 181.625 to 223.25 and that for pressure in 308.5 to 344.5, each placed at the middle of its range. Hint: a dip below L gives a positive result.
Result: 4.6 kPa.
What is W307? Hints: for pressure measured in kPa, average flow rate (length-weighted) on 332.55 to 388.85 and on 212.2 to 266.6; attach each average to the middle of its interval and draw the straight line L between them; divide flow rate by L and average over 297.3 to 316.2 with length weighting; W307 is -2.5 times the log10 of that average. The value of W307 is 0.075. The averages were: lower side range 4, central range 4.12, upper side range 4.74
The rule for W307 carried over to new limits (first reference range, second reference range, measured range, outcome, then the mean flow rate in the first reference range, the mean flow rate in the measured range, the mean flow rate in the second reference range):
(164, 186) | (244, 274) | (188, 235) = -0.109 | 2.77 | 3.72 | 4.14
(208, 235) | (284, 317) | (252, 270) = -0.056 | 3.83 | 4.09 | 3.93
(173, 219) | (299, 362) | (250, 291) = 0.046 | 3.39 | 3.92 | 4.66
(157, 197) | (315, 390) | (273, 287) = 0.081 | 2.91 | 3.68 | 4.71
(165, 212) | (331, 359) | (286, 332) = 0.096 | 3.21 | 4.17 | 4.95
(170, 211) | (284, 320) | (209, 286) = -0.095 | 3.26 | 3.95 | 3.97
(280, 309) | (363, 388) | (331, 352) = -0.160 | 3.69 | 4.82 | 4.5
